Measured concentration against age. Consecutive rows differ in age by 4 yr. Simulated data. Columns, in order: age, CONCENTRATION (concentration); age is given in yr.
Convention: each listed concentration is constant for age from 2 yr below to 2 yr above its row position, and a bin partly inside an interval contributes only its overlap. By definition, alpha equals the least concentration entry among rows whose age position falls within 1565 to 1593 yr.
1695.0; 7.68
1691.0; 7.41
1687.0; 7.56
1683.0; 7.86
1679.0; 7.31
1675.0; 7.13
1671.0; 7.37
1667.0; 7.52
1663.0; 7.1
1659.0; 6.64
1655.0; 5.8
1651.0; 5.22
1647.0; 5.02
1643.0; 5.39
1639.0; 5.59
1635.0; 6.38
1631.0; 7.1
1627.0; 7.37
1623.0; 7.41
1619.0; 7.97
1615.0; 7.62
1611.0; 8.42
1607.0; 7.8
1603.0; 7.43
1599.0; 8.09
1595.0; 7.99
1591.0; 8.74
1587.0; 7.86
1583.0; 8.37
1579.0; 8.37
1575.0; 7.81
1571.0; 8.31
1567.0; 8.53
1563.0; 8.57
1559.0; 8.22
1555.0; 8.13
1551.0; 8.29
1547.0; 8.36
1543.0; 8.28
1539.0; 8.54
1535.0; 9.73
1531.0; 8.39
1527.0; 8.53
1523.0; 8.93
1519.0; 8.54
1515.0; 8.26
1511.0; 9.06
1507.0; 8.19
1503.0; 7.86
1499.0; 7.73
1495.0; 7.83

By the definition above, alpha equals 7.81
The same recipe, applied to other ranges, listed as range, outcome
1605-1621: 7.62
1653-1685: 5.8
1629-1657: 5.02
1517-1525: 8.54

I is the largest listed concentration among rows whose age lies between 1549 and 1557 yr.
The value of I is 8.29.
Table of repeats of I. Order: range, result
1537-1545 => 8.54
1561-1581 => 8.57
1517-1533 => 8.93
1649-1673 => 7.52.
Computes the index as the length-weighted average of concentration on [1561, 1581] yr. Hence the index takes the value 8.32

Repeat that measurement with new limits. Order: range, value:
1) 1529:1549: 8.66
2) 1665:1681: 7.33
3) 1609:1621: 8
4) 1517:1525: 8.73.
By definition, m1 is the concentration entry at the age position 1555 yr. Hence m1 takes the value 8.13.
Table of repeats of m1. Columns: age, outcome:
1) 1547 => 8.36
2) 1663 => 7.1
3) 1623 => 7.41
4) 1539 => 8.54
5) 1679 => 7.31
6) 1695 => 7.68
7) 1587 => 7.86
